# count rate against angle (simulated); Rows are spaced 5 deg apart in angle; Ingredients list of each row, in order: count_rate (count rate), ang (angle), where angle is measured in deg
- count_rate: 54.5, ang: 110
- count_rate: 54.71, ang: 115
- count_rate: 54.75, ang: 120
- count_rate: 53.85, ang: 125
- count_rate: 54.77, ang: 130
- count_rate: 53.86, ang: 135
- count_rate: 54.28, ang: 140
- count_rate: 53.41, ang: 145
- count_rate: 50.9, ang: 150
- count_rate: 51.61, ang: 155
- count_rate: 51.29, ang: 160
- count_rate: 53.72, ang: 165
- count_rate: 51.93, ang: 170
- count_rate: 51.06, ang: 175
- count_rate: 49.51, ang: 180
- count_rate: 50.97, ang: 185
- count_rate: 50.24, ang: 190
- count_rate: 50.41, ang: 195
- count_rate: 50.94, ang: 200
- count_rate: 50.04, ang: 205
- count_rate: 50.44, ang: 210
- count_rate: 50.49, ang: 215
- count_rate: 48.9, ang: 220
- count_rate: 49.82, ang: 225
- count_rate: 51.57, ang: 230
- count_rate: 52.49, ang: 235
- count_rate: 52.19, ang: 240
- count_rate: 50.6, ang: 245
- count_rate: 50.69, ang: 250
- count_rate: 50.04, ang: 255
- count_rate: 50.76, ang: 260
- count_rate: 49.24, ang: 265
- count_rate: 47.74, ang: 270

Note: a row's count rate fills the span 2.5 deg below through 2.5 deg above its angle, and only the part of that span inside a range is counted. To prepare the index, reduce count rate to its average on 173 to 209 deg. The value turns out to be 50.4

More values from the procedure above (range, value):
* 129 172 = 52.8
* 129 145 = 54.1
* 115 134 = 54.4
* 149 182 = 51.5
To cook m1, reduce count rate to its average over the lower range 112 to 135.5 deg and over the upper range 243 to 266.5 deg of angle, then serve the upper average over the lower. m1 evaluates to 0.9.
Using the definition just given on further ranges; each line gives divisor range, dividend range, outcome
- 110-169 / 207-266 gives 0.95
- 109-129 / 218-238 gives 0.93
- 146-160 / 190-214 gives 0.98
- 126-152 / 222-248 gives 0.96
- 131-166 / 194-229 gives 0.95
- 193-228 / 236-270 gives 1.01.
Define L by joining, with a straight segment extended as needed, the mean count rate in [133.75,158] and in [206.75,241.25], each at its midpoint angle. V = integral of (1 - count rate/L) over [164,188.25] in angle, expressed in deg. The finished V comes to 0.3 deg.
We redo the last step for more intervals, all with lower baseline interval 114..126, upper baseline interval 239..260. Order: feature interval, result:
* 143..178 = 0.91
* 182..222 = 1.40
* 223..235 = 0.06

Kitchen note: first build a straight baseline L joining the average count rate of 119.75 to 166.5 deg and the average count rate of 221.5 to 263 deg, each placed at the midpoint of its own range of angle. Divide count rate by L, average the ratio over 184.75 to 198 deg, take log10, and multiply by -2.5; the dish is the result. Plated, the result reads 0.03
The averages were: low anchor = 53.2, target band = 50.5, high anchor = 50.9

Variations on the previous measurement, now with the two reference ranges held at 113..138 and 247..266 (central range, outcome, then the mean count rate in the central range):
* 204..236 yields 0.02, 50.5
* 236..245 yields -0.02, 51.8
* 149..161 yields 0.04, 51.3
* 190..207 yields 0.03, 50.4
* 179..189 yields 0.05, 50.3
